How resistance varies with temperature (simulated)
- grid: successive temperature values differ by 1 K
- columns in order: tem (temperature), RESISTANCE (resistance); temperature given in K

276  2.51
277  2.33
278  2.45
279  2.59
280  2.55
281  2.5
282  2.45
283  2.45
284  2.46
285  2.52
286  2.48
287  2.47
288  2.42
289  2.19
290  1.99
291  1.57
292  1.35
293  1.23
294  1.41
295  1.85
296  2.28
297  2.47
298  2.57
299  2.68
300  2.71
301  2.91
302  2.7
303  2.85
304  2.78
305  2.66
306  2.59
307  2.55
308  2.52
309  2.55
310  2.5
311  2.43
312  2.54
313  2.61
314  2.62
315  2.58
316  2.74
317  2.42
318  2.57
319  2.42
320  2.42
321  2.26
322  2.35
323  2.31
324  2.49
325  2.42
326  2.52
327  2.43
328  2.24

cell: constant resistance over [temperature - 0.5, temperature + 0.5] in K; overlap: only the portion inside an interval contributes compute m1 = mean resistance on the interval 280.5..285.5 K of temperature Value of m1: 2.48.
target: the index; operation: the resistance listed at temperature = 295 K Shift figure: 1.85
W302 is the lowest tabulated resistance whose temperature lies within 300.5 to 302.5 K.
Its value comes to 2.7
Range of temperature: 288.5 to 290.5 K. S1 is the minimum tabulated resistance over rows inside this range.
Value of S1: 1.99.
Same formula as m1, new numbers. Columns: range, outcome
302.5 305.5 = 2.76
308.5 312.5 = 2.5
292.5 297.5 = 1.85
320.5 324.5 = 2.35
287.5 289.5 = 2.3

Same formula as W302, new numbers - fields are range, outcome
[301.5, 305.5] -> 2.66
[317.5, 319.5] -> 2.42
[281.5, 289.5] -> 2.19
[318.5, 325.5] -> 2.26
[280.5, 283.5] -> 2.45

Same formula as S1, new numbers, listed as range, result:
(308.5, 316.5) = 2.43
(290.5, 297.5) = 1.23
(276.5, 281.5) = 2.33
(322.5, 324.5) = 2.31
